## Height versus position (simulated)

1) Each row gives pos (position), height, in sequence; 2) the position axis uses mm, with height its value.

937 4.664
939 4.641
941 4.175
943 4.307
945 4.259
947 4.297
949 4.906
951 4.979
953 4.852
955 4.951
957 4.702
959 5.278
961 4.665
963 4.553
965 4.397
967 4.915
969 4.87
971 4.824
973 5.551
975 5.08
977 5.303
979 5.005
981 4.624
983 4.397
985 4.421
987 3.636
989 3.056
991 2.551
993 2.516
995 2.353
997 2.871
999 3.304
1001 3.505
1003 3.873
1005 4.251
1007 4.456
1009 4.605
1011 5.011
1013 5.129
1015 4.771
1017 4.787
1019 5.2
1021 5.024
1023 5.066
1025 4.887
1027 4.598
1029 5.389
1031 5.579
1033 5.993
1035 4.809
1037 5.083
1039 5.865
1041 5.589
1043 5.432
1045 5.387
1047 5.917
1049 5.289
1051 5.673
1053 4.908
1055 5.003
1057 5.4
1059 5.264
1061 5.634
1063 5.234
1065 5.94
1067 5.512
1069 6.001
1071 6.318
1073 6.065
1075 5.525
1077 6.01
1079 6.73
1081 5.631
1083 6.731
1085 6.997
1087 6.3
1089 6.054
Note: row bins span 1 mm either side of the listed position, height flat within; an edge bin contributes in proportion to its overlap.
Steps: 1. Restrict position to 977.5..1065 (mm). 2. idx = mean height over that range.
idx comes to 4.7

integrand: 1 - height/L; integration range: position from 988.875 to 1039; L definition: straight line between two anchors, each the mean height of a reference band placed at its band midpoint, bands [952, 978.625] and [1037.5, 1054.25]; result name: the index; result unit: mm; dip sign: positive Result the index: 8.4 mm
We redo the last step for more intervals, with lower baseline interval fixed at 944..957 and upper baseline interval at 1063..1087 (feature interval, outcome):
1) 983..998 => 5.8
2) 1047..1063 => 1.5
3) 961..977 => 0.1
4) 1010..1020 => 0.8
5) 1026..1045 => 1.0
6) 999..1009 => 2.5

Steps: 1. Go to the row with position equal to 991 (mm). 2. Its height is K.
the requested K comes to 2.551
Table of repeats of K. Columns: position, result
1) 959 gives 5.278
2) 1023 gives 5.066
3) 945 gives 4.259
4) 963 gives 4.553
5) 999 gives 3.304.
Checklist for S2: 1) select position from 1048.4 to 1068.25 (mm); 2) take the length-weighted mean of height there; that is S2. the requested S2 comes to 5.4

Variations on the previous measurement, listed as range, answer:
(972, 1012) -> 4.02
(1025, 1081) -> 5.55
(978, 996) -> 3.62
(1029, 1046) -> 5.46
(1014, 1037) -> 5.1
